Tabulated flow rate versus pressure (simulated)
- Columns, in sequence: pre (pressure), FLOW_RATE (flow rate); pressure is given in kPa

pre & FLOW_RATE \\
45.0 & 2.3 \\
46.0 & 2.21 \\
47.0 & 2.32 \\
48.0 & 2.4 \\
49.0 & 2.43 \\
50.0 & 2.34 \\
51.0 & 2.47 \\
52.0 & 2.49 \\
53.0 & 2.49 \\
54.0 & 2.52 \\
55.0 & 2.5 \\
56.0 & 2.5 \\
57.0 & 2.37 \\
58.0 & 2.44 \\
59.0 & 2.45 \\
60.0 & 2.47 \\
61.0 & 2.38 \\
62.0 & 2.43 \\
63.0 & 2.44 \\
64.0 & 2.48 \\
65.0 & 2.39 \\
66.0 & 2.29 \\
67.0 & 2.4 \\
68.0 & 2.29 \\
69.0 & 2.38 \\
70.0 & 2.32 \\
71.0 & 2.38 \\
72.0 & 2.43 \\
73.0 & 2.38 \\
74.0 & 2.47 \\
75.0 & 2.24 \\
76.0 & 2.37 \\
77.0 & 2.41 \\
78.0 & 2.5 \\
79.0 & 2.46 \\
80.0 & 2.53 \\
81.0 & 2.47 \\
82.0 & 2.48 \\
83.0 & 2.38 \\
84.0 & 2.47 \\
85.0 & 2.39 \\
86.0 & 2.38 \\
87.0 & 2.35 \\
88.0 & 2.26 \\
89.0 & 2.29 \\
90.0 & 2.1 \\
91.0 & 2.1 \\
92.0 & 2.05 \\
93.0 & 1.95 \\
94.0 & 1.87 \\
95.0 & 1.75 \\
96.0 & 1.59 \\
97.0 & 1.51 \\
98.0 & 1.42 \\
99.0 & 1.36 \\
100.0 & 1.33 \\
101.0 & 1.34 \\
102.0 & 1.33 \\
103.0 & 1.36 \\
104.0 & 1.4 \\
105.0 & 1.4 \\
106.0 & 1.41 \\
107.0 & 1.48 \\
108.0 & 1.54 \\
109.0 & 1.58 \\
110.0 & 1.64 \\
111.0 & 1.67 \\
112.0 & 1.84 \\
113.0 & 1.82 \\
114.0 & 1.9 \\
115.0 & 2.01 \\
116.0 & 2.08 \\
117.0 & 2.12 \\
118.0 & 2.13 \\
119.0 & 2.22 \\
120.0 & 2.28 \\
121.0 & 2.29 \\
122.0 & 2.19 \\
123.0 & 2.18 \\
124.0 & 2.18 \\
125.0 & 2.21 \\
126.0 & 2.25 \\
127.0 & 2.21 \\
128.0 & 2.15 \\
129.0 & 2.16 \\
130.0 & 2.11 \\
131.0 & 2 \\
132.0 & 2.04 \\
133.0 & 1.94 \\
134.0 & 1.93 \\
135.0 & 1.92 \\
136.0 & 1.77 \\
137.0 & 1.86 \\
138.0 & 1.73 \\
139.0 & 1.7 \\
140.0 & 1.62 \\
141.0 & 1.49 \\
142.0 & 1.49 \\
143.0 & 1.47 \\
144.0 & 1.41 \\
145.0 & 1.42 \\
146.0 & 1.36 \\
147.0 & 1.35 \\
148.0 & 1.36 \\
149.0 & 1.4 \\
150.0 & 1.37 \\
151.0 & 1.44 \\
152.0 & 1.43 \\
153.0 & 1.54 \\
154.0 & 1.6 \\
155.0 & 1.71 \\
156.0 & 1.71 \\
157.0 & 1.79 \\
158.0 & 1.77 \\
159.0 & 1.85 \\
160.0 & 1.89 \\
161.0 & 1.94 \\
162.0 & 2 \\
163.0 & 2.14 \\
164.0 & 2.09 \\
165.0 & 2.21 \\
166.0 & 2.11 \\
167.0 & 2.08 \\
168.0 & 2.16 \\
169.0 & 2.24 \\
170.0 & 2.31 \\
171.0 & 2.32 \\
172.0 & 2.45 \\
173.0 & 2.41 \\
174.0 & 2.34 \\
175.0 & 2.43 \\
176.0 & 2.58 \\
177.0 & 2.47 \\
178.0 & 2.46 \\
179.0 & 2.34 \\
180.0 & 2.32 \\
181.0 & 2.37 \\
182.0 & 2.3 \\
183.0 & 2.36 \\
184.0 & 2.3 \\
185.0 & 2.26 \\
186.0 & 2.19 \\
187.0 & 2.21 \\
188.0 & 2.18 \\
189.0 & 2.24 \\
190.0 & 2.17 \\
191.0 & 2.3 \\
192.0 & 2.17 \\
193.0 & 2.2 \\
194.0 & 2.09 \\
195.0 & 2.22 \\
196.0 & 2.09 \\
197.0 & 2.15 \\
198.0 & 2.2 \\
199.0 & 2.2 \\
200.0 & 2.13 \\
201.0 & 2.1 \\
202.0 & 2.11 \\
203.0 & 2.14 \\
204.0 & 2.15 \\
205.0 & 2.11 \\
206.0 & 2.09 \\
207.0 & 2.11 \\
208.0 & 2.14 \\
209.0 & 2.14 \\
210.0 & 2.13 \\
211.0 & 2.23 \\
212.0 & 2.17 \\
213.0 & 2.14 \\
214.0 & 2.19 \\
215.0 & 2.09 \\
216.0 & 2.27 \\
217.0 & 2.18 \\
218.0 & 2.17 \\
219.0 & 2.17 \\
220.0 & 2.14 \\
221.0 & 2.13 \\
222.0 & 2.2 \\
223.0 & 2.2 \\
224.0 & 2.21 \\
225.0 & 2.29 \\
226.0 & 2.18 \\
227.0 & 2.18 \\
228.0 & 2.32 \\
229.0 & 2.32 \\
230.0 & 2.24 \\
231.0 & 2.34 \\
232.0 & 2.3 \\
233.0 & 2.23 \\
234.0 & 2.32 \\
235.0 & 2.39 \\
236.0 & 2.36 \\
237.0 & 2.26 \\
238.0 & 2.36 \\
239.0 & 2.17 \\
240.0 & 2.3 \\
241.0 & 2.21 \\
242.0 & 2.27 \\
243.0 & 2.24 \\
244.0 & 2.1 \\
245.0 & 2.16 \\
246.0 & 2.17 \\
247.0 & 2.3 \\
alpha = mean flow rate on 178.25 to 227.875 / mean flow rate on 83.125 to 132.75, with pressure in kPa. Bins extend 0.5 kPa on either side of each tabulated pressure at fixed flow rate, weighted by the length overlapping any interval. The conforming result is 1.1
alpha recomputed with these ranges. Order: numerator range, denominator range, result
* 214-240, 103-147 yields 1.22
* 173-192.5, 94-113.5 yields 1.52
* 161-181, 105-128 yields 1.17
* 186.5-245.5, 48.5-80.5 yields 0.91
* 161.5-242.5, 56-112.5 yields 1.07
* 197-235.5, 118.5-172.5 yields 1.16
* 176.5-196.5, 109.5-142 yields 1.14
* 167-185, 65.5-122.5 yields 1.16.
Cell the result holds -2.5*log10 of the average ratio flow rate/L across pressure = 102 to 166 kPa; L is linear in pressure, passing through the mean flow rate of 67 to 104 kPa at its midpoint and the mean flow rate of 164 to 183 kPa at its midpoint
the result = 0.23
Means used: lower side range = 2.1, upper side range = 2.32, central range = 1.8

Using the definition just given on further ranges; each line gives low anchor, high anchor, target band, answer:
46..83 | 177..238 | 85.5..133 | 0.238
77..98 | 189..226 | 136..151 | 0.396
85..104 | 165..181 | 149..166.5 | 0.241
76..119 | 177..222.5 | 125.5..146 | 0.114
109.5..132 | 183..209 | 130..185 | 0.103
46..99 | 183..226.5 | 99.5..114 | 0.431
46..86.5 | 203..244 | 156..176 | 0.075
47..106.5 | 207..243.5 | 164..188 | -0.046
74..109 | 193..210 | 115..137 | -0.050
